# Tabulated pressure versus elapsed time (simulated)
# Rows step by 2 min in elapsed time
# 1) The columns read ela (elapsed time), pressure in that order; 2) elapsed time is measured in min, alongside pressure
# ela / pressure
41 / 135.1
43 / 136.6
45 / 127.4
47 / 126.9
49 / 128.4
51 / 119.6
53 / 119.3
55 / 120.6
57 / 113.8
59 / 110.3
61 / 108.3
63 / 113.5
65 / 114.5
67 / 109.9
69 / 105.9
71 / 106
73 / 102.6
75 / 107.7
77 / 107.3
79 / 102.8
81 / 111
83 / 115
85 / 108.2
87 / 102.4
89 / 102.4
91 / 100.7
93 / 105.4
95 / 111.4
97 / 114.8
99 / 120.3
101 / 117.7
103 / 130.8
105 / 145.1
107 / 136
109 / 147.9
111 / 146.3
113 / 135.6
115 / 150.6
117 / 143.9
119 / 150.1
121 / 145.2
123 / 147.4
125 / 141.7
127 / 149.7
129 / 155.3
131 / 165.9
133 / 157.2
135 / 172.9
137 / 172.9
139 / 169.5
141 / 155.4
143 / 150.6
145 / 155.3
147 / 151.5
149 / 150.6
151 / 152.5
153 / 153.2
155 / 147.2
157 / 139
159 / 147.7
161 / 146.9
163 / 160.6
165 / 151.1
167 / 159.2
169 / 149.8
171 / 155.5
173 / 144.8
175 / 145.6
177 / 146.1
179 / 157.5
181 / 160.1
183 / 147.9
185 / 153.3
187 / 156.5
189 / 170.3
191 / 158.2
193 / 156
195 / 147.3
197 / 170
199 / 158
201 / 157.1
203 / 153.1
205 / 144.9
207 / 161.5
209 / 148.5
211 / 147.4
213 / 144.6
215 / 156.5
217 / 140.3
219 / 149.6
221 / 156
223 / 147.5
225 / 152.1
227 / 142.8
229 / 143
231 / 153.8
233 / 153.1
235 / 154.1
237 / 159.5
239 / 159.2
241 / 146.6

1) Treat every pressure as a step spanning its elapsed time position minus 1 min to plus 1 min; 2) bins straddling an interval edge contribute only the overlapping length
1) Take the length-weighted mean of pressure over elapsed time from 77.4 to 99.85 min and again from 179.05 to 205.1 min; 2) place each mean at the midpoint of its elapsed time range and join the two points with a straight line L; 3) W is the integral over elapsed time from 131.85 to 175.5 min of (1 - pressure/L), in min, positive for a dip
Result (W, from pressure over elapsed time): -5.0 min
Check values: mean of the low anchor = 108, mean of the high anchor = 157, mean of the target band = 154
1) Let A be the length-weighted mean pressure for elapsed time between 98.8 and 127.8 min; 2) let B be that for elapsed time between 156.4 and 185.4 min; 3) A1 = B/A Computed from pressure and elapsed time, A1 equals 1.07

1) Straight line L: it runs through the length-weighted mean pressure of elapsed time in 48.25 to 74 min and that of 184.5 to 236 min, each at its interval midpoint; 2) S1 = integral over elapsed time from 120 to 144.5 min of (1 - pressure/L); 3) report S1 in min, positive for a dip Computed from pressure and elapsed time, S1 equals -4.6 min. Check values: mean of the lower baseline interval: 113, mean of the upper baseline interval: 153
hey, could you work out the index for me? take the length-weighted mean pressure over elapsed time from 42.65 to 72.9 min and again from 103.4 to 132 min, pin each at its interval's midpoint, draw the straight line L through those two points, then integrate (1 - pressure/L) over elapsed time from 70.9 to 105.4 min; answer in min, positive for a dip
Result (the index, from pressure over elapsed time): 5.4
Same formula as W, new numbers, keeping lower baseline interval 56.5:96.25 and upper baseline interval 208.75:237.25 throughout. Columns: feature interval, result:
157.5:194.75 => -4.7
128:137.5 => -3.1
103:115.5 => -2.7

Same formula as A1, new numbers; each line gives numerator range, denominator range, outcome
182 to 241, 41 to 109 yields 1.32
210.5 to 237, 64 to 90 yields 1.39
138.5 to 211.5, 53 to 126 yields 1.27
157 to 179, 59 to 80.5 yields 1.39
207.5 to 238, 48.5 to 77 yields 1.34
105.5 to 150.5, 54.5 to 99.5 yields 1.40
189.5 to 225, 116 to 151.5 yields 0.99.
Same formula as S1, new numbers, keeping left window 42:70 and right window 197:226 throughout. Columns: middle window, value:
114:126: -1.31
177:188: -0.65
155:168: -0.87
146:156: -0.88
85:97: 1.92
